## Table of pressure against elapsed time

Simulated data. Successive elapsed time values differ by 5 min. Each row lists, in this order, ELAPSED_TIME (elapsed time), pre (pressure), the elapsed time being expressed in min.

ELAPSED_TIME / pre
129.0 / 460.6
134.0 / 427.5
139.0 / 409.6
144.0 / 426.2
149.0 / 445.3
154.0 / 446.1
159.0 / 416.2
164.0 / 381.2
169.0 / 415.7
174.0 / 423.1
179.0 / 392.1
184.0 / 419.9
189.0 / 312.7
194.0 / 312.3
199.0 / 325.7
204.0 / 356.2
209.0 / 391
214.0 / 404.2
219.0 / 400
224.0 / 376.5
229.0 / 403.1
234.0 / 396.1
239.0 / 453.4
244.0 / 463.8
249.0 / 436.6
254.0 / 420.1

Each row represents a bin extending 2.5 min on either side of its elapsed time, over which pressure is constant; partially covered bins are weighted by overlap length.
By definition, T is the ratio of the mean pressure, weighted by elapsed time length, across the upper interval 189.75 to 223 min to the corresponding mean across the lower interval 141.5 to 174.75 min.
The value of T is 0.86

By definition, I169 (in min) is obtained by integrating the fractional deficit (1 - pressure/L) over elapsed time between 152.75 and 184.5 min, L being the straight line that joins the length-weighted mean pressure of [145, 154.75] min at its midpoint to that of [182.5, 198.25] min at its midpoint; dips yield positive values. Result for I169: -1.4 min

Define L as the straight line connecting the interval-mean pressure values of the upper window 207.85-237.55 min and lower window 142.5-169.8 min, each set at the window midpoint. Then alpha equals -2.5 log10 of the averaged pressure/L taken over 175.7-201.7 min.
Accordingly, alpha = 0.16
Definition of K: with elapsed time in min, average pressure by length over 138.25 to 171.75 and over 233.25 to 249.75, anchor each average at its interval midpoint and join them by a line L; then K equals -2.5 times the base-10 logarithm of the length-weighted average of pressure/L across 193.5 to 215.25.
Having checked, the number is 0.20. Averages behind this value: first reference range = 421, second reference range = 442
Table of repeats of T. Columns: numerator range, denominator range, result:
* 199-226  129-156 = 0.88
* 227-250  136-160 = 1.00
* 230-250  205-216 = 1.11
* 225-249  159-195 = 1.11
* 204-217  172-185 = 0.95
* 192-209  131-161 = 0.79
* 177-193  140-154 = 0.85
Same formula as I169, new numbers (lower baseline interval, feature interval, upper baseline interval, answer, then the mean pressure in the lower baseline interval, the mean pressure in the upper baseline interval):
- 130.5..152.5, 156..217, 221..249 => 6.46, 430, 420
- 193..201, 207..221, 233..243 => -1.19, 320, 435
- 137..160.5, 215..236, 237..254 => 2.30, 430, 447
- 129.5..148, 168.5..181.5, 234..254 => 0.67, 427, 440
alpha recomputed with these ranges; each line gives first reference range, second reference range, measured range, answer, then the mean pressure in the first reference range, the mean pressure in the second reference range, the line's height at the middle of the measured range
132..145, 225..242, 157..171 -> 0.041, 420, 415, 419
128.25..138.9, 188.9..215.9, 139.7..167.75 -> -0.031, 434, 352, 410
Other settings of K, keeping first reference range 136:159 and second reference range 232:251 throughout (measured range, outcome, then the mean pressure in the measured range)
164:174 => 0.06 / 409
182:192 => 0.20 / 361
